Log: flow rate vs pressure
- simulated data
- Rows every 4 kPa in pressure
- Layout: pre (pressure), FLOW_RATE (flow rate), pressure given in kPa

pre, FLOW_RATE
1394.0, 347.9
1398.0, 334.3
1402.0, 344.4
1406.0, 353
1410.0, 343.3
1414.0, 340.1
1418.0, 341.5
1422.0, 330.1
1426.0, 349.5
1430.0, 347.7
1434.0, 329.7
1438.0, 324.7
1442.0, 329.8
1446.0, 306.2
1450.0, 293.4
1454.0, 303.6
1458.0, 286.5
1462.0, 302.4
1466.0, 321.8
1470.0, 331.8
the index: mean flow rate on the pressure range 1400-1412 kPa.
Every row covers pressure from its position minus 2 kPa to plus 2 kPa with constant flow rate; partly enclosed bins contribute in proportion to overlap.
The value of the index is 347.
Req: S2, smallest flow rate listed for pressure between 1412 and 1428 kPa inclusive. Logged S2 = 330.1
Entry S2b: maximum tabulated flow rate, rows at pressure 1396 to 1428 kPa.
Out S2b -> 353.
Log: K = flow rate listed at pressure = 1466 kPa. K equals 321.8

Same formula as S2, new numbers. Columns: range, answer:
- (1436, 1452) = 293.4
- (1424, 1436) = 329.7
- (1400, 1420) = 340.1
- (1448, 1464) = 286.5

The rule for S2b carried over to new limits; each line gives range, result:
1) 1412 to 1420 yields 341.5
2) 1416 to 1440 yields 349.5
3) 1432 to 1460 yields 329.8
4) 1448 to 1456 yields 303.6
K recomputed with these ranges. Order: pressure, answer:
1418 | 341.5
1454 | 303.6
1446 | 306.2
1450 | 293.4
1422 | 330.1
